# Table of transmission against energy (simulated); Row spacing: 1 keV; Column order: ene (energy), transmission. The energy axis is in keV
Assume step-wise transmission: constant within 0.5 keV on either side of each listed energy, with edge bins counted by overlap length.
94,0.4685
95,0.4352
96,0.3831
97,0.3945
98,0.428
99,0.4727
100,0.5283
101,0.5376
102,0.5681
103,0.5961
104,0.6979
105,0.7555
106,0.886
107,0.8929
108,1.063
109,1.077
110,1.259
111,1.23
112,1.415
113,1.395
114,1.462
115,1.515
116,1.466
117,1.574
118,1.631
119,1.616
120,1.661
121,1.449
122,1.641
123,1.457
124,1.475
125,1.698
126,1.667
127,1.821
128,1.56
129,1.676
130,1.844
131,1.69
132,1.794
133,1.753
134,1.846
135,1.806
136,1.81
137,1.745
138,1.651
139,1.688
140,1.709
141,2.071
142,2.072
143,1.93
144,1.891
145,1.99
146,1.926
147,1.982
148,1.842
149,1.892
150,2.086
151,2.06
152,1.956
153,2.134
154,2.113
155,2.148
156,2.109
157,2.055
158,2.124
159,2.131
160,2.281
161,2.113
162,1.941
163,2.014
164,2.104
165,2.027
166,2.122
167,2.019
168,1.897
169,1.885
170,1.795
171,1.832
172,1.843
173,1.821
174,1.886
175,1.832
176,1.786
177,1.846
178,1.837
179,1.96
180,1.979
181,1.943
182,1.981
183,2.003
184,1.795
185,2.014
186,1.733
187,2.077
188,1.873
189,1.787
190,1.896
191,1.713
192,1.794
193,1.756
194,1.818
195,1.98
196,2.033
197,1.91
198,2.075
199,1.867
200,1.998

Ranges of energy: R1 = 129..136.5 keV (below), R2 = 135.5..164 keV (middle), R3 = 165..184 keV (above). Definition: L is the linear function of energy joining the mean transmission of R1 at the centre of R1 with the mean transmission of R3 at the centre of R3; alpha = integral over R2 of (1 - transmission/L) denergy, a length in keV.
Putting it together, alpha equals -2.3 keV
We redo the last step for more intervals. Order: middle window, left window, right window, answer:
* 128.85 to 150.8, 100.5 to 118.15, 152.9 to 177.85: -3.8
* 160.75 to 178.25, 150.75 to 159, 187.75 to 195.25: 0.6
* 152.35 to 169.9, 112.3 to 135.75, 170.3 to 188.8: -2.6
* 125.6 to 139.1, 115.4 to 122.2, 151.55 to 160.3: 0.2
